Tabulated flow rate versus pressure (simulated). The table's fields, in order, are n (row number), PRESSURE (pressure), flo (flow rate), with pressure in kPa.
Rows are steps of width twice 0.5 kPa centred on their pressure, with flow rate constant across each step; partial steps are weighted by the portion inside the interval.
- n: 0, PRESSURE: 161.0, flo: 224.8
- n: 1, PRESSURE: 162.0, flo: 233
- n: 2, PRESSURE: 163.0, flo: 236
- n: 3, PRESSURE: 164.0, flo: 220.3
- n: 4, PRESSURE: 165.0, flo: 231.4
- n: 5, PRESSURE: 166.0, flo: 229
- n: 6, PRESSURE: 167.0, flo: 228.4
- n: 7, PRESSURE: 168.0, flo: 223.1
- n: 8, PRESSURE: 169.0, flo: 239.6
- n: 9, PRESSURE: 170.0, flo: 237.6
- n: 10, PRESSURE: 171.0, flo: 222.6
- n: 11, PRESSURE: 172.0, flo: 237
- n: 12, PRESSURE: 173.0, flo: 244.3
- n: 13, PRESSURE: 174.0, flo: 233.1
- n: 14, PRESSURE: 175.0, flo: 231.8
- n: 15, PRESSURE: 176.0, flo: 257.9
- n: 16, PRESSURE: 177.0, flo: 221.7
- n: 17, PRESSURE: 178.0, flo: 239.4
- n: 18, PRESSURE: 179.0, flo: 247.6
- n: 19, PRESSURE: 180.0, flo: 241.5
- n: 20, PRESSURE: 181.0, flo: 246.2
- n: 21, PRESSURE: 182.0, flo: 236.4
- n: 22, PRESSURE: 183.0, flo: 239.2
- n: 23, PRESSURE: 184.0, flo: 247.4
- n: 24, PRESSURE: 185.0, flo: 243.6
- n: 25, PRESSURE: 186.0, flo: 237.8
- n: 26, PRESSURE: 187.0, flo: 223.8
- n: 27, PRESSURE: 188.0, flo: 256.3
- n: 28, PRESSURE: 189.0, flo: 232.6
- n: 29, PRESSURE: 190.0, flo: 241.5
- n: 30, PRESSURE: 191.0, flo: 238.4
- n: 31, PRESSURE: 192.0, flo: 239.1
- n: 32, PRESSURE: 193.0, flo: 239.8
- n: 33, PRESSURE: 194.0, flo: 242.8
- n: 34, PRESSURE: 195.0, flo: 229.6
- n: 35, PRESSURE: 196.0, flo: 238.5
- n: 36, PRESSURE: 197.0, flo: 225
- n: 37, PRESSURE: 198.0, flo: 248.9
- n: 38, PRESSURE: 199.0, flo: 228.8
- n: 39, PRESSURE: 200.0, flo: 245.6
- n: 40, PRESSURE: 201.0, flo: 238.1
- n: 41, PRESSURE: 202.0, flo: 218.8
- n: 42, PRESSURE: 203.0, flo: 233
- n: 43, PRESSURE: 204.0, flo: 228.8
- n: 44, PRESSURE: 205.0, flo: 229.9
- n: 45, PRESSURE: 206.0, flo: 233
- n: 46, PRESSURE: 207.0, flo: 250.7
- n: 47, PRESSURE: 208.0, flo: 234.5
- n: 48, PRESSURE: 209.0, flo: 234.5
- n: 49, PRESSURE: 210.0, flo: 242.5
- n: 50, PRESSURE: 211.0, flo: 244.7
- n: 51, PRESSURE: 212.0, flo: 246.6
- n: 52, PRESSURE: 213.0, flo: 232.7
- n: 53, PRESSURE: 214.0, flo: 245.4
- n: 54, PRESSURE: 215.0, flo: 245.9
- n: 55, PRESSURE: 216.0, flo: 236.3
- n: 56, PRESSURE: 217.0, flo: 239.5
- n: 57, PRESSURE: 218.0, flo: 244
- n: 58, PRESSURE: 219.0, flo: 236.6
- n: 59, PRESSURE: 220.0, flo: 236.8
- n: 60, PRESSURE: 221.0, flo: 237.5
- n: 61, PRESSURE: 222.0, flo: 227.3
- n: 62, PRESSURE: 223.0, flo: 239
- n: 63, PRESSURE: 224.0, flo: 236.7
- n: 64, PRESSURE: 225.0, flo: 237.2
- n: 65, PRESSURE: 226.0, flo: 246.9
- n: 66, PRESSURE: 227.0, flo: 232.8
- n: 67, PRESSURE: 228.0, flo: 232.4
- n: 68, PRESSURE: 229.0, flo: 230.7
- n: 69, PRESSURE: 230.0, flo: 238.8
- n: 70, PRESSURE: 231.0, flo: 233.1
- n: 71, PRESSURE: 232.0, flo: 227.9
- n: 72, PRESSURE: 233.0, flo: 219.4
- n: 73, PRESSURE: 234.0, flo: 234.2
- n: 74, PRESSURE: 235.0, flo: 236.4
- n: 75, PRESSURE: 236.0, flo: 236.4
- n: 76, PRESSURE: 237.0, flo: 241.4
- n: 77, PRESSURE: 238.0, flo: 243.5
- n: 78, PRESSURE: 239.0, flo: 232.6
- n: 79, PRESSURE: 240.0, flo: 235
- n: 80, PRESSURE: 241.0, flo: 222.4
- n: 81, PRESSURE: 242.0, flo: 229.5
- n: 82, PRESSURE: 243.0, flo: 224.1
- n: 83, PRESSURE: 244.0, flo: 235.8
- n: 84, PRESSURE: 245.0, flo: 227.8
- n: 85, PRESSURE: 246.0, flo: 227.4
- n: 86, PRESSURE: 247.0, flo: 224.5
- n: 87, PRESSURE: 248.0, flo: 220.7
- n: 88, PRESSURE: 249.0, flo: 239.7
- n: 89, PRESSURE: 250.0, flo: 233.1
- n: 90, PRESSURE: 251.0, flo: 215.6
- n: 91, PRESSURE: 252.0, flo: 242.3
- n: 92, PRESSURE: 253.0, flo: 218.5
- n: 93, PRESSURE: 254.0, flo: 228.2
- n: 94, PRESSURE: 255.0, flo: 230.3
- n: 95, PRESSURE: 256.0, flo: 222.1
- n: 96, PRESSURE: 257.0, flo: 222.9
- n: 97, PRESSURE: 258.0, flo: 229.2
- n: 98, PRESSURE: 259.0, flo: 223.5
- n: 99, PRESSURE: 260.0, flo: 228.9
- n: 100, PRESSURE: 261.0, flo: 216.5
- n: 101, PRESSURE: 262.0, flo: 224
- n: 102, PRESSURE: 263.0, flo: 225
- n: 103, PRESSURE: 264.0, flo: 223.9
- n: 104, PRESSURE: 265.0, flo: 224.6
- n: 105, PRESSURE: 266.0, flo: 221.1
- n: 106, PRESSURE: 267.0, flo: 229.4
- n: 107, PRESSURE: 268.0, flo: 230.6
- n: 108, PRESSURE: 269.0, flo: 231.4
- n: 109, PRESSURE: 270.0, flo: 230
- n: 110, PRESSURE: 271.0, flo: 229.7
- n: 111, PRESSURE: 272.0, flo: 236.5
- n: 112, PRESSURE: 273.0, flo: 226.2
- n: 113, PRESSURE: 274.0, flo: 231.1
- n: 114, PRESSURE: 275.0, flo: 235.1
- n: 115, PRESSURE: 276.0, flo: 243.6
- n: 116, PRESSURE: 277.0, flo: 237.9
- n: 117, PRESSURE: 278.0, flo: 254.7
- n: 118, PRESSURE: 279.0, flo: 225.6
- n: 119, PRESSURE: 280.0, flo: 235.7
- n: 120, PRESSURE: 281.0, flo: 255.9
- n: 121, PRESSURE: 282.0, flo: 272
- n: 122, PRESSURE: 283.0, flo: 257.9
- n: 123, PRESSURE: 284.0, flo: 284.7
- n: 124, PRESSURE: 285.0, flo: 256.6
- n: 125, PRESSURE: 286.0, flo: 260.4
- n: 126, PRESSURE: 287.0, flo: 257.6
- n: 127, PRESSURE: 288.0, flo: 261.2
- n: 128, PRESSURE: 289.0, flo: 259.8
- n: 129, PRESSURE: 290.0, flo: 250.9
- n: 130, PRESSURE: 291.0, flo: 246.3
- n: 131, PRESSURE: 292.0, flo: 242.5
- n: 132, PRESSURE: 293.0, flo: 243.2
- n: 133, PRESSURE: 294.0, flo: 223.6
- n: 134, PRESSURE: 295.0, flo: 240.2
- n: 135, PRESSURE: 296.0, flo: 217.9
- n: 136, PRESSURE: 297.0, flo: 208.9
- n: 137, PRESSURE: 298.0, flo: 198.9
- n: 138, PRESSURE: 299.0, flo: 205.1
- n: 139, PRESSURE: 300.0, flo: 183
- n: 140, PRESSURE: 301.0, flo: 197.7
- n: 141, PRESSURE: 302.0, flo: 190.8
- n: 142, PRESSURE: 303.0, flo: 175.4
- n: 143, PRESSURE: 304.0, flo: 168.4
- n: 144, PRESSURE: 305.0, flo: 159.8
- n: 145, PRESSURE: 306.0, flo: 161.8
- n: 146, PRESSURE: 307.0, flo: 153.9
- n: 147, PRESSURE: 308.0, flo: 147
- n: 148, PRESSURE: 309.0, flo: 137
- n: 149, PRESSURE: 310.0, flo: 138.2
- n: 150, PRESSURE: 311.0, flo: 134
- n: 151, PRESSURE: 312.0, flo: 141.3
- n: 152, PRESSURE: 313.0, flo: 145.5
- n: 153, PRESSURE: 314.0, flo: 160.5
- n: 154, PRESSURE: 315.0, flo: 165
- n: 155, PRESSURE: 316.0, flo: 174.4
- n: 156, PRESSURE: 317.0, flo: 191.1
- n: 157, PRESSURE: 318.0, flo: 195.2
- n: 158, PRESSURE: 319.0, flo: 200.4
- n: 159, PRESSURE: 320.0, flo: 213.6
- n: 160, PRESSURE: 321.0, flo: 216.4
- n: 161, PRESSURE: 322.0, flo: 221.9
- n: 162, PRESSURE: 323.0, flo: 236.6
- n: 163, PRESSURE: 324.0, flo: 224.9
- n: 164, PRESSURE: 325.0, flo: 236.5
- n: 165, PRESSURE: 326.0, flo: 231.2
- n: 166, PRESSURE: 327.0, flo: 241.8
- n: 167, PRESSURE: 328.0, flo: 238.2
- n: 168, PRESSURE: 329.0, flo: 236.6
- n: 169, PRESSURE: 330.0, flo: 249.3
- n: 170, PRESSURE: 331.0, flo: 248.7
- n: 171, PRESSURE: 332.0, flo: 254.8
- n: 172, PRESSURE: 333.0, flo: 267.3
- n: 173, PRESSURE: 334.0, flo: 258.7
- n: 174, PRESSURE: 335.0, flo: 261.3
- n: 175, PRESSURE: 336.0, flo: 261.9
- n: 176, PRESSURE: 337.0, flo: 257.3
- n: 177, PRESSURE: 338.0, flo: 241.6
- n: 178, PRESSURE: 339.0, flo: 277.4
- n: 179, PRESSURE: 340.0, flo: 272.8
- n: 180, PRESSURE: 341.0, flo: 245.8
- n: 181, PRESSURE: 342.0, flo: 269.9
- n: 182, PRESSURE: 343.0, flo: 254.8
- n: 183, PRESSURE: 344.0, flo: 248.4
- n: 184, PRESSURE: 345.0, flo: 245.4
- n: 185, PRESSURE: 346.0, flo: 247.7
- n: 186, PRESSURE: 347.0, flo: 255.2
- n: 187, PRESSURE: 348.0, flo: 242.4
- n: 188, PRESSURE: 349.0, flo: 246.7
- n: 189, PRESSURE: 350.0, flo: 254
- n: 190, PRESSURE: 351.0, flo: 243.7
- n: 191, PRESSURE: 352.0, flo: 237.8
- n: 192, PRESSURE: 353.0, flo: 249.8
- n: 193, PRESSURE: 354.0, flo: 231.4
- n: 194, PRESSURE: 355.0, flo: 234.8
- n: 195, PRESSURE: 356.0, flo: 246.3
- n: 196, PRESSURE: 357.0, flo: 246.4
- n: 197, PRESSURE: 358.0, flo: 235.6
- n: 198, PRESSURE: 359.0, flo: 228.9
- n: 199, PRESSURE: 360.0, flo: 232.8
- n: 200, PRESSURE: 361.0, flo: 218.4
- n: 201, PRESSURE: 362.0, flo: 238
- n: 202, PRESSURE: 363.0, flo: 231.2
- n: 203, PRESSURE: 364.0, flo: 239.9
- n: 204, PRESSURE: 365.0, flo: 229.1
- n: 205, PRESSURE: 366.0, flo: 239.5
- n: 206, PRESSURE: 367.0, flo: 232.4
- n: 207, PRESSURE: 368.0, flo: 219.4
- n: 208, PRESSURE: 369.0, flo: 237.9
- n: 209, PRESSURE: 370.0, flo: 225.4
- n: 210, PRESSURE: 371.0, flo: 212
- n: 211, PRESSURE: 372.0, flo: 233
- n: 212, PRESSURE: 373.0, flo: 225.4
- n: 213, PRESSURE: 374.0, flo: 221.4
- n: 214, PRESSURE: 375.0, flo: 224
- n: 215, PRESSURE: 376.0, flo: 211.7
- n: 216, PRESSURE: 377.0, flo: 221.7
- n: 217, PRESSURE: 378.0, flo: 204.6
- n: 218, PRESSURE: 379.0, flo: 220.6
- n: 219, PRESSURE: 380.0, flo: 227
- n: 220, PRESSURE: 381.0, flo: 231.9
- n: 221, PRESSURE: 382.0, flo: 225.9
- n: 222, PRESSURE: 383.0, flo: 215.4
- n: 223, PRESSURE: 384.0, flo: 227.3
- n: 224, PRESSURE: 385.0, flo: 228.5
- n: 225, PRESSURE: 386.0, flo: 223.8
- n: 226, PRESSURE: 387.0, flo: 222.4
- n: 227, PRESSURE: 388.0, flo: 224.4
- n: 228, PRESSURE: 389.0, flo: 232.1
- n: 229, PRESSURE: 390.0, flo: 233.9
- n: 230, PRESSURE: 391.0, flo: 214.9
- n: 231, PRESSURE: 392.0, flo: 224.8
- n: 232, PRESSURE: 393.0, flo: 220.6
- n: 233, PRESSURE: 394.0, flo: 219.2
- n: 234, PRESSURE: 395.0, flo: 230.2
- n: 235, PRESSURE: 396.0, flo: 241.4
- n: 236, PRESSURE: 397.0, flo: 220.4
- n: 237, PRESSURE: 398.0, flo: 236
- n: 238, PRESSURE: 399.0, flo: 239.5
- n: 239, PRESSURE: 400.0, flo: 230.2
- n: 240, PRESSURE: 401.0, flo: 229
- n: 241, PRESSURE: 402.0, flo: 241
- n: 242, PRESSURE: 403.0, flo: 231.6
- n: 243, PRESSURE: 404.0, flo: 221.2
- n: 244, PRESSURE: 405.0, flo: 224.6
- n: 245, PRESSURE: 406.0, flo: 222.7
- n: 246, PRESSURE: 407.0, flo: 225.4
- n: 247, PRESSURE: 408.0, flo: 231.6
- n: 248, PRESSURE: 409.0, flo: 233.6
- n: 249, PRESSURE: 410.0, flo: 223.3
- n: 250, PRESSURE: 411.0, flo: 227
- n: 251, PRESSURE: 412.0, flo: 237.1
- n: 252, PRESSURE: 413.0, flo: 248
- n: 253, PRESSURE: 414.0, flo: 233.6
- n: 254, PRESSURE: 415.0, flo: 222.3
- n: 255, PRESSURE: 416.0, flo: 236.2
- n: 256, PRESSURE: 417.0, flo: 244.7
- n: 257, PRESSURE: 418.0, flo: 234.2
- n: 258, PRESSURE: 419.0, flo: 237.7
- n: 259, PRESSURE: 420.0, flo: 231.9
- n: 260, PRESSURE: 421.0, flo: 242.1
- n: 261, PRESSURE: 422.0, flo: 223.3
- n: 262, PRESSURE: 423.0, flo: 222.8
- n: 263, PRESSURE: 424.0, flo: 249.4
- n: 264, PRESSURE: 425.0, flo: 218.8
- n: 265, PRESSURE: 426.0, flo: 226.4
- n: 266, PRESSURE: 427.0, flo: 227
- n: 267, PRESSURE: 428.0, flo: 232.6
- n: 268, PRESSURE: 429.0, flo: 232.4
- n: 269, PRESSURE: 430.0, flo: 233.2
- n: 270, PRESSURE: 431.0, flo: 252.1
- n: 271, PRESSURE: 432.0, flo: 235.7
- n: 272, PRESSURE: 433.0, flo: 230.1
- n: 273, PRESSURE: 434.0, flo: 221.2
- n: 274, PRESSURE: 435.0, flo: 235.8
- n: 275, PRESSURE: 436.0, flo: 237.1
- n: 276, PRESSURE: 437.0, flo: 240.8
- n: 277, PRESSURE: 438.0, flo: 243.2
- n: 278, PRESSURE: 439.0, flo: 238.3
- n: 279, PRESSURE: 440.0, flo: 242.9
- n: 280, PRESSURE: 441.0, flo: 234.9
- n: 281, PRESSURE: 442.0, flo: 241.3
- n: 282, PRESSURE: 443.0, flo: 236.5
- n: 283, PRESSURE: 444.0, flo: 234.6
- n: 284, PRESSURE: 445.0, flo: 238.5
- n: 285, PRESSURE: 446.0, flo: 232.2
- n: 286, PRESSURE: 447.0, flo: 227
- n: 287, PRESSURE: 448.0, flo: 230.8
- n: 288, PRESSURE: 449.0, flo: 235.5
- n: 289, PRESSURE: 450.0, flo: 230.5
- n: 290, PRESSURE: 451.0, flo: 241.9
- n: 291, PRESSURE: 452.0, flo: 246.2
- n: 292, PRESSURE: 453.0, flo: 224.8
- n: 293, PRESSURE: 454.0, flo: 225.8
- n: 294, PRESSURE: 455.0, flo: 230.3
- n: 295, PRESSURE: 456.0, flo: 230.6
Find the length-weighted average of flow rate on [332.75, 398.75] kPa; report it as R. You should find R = 236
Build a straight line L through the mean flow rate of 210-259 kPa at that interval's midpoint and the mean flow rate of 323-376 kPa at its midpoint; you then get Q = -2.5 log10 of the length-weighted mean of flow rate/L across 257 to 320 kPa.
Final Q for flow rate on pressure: 0.11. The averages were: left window 233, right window 242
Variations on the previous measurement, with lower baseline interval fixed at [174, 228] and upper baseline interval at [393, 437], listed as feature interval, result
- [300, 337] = 0.165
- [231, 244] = 0.023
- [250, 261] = 0.050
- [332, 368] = -0.056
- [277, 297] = -0.057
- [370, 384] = 0.055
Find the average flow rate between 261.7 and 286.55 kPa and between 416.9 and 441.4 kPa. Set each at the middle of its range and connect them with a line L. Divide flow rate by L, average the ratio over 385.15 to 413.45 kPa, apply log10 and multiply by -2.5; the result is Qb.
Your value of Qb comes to 0.031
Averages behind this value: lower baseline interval 240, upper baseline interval 235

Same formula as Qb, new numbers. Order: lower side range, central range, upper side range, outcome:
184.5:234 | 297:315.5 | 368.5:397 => 0.354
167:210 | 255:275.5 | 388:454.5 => 0.039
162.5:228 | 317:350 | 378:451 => -0.045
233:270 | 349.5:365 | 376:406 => -0.051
